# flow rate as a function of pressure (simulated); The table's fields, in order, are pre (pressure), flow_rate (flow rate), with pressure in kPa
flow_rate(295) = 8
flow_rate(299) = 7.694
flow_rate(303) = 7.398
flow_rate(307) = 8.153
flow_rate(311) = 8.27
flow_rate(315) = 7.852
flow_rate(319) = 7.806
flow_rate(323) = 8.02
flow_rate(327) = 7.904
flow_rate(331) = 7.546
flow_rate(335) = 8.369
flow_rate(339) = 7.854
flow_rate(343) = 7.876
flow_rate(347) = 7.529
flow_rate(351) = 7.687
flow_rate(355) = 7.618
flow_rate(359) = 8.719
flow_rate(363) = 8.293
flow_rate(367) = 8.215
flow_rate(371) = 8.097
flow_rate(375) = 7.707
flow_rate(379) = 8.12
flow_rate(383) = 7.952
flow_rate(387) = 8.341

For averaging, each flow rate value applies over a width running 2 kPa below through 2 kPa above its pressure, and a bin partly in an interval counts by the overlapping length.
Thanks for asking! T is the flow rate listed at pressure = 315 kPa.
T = 7.852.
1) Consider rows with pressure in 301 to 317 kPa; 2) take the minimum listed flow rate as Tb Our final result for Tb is 7.398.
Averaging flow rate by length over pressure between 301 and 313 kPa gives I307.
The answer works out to 7.94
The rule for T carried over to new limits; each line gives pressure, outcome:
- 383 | 7.952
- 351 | 7.687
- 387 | 8.341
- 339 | 7.854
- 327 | 7.904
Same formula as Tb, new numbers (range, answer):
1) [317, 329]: 7.806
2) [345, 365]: 7.529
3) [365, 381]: 7.707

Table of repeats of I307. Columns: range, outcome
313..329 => 7.9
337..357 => 7.71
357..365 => 8.51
